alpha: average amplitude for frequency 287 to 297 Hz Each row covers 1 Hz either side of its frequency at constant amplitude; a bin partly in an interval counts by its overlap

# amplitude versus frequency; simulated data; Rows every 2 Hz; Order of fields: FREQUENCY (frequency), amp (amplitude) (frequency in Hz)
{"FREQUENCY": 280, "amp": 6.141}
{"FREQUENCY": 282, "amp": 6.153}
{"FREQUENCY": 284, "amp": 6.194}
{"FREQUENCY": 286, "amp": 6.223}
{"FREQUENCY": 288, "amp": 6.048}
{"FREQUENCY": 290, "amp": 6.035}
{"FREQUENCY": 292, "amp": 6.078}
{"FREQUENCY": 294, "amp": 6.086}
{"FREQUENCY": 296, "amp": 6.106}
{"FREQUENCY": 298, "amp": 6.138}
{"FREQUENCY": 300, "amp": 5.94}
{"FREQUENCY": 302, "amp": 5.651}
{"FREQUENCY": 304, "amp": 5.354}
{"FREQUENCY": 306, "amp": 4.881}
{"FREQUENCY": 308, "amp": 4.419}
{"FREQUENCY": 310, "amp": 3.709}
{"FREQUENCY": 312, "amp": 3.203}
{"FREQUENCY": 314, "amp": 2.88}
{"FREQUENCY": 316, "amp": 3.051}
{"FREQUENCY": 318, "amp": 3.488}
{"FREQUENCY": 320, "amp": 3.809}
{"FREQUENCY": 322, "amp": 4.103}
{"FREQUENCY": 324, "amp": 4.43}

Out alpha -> 6.07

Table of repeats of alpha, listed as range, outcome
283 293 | 6.12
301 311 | 4.8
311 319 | 3.16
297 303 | 5.91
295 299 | 6.12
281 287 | 6.19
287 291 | 6.04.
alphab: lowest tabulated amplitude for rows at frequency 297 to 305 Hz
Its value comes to 5.354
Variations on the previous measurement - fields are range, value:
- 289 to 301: 5.94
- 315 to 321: 3.051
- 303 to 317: 2.88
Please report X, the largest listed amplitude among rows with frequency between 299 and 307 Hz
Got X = 5.94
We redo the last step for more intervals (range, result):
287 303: 6.138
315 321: 3.809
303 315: 5.354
